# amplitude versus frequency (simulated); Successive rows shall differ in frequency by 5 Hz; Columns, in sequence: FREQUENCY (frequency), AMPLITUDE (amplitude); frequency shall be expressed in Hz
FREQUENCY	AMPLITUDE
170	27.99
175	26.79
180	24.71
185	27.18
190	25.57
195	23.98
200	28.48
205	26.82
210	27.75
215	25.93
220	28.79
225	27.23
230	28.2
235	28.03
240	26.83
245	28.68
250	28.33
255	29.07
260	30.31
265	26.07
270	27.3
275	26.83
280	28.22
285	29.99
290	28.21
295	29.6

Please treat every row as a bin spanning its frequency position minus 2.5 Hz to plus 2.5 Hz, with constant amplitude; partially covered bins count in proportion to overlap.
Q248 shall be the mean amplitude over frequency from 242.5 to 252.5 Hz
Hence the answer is 28.5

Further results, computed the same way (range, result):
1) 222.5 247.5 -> 27.8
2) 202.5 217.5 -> 26.8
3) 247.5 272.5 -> 28.2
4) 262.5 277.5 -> 26.7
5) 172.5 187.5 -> 26.2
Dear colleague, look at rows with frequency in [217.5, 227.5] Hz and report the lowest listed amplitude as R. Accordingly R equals 27.23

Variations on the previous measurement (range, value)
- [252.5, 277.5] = 26.07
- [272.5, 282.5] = 26.83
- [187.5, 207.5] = 23.98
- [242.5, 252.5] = 28.33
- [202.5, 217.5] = 25.93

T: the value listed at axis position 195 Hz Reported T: 23.98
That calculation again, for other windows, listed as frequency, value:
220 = 28.79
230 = 28.2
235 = 28.03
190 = 25.57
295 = 29.6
